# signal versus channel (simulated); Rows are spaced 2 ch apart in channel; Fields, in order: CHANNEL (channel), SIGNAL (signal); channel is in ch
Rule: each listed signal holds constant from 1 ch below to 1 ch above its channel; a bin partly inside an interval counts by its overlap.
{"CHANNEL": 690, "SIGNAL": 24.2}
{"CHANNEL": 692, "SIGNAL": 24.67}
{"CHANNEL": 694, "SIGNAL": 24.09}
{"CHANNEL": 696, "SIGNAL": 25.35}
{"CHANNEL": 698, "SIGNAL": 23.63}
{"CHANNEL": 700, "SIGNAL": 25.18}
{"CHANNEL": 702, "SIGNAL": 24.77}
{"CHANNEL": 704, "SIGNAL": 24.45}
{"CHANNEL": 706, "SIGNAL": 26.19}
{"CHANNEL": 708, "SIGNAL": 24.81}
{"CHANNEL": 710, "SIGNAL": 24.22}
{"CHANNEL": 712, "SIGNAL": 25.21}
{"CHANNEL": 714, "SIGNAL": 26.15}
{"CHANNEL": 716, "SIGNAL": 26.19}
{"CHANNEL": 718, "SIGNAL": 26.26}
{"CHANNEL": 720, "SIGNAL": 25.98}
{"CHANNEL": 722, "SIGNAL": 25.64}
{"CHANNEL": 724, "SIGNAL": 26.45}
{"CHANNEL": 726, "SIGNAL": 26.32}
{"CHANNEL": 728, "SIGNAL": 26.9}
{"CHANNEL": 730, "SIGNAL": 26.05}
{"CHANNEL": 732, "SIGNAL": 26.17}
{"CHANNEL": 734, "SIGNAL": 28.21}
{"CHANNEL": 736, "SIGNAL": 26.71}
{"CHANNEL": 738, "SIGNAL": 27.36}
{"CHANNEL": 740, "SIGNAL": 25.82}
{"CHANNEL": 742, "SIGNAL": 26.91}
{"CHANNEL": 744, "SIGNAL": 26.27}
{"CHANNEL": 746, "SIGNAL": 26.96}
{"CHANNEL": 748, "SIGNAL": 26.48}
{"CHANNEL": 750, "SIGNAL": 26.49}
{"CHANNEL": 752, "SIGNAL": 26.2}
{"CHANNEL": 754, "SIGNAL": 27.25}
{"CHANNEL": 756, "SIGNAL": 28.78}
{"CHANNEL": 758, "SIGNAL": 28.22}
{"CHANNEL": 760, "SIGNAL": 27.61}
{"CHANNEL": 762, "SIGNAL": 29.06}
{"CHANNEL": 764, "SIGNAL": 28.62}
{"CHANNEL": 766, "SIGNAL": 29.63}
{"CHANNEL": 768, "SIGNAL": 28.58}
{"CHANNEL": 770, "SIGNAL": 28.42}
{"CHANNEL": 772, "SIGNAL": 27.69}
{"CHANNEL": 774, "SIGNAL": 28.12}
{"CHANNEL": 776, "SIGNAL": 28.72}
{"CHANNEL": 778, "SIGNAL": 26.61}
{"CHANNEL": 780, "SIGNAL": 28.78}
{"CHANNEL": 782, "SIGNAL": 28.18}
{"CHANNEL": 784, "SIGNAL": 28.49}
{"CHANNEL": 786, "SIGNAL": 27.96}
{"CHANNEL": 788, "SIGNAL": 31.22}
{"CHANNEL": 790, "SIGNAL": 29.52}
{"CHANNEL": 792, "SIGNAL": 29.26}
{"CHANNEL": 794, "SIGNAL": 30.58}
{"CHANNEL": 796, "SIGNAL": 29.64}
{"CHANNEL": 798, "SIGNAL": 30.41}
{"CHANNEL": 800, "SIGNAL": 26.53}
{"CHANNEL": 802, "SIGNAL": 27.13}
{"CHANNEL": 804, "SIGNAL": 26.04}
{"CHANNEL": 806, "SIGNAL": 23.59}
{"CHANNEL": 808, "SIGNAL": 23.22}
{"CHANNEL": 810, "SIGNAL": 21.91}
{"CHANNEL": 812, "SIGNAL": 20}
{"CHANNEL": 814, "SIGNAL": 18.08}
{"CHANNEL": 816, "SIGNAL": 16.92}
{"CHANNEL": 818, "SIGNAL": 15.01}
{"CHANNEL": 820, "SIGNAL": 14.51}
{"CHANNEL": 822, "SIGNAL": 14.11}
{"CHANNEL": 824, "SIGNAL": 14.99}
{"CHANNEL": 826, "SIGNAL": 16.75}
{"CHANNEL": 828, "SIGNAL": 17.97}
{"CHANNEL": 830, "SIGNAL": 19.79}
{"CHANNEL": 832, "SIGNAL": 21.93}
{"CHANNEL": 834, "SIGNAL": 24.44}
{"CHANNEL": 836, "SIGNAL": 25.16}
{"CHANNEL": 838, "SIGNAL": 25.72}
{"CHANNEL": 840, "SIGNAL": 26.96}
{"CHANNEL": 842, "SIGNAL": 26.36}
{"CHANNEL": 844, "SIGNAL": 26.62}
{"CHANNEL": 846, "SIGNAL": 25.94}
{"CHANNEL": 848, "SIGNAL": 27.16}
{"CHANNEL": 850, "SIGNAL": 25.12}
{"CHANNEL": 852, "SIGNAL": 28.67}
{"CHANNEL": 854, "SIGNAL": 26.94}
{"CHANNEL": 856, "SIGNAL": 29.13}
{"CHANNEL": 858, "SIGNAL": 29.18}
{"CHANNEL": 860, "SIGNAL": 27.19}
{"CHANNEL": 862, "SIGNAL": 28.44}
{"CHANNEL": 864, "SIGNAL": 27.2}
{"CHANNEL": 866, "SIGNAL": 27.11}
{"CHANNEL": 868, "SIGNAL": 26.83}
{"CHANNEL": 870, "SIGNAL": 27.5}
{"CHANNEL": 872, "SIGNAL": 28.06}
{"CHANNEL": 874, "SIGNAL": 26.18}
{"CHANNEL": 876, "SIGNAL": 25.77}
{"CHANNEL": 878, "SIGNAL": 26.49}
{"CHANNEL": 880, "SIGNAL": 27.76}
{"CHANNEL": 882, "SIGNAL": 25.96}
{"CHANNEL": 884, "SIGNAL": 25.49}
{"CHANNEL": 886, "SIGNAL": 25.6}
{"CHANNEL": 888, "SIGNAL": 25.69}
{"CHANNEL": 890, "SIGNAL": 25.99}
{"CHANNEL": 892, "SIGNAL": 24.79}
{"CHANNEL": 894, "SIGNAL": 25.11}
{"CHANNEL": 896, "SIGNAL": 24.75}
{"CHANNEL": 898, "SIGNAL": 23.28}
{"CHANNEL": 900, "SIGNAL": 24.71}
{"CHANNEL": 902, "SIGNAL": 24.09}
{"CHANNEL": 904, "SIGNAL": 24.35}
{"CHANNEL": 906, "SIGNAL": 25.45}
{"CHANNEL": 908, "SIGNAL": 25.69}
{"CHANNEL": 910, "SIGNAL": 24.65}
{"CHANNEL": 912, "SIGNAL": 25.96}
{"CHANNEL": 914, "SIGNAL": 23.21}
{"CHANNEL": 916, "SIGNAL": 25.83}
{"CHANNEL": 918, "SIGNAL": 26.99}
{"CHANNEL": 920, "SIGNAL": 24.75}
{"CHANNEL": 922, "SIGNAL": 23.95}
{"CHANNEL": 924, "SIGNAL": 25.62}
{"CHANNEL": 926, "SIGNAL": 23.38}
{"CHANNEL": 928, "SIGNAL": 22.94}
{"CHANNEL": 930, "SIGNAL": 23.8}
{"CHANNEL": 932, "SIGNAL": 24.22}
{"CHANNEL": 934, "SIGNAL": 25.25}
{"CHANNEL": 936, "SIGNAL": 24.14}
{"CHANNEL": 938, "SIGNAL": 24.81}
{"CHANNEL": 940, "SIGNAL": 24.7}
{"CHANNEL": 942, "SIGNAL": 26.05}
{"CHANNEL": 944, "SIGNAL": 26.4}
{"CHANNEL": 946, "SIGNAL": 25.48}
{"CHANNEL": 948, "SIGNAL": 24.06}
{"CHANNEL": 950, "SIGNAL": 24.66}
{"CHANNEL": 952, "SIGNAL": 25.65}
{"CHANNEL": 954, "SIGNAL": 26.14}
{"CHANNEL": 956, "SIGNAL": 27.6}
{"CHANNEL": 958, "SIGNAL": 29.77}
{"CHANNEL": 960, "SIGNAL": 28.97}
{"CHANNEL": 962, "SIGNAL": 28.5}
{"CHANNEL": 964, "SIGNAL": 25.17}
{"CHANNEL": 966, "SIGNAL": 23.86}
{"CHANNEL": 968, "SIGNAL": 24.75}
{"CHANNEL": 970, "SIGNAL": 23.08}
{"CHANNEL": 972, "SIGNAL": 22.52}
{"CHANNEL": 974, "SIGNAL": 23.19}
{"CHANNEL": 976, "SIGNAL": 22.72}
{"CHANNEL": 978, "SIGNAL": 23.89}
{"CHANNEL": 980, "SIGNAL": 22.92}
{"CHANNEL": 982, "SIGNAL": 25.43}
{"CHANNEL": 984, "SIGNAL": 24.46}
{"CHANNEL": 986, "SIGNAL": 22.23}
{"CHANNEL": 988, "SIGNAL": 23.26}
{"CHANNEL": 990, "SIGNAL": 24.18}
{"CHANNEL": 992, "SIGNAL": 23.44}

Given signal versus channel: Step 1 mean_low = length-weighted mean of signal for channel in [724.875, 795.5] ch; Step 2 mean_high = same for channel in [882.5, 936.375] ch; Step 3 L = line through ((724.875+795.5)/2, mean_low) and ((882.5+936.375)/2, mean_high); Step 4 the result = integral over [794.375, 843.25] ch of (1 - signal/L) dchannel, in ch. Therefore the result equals 8.4 ch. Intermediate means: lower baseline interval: 27.8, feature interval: 22.1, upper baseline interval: 24.8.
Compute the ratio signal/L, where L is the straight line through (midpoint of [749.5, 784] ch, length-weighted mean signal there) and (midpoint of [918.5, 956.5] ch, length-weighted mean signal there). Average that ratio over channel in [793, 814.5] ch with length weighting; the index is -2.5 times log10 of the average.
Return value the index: 0.08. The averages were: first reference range 28.1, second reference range 24.9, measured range 25.4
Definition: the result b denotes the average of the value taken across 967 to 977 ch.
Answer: 23.3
